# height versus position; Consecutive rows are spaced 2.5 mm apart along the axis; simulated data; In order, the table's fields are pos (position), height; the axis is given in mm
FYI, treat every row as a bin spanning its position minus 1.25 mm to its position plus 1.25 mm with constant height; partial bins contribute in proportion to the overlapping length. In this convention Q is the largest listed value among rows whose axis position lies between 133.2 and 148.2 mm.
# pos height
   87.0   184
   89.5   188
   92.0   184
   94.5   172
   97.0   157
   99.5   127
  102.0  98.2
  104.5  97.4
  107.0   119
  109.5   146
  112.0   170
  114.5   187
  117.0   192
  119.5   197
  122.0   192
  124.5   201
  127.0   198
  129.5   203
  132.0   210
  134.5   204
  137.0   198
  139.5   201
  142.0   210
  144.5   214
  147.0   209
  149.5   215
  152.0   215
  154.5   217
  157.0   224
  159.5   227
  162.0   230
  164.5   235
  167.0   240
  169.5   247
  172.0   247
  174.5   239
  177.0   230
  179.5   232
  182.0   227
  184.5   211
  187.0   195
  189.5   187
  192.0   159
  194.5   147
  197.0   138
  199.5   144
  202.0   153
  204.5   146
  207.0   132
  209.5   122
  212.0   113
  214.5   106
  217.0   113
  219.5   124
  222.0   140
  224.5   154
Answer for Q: 214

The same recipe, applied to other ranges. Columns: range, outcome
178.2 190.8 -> 232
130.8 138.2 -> 210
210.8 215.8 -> 113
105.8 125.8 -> 201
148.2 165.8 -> 235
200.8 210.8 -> 153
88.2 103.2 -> 188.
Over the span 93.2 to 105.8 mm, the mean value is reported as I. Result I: 130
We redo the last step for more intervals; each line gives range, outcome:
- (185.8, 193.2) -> 180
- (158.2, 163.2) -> 228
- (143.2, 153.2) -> 213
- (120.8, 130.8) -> 199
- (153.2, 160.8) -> 223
